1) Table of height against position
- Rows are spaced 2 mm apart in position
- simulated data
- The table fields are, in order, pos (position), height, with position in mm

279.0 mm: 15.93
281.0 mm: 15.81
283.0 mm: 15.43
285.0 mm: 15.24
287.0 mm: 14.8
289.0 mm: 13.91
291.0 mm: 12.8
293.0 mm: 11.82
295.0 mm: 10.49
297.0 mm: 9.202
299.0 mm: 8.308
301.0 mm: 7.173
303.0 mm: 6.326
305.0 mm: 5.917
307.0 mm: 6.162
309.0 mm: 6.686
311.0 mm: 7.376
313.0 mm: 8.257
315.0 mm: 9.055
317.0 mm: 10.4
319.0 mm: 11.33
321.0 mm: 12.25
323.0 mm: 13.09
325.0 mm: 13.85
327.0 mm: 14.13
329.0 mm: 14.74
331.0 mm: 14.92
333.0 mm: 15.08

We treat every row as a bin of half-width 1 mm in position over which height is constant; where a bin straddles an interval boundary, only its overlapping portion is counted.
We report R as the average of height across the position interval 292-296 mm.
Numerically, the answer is 11.2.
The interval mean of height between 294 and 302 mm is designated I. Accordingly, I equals 8.79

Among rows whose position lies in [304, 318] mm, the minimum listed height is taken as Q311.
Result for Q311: 5.917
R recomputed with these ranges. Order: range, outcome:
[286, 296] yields 12.8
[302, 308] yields 6.13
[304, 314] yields 6.88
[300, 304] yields 6.75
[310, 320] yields 9.28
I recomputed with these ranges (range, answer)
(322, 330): 14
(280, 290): 15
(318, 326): 12.6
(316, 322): 11.3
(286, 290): 14.4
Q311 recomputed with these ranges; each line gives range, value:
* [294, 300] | 8.308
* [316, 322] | 10.4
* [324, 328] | 13.85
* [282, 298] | 9.202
